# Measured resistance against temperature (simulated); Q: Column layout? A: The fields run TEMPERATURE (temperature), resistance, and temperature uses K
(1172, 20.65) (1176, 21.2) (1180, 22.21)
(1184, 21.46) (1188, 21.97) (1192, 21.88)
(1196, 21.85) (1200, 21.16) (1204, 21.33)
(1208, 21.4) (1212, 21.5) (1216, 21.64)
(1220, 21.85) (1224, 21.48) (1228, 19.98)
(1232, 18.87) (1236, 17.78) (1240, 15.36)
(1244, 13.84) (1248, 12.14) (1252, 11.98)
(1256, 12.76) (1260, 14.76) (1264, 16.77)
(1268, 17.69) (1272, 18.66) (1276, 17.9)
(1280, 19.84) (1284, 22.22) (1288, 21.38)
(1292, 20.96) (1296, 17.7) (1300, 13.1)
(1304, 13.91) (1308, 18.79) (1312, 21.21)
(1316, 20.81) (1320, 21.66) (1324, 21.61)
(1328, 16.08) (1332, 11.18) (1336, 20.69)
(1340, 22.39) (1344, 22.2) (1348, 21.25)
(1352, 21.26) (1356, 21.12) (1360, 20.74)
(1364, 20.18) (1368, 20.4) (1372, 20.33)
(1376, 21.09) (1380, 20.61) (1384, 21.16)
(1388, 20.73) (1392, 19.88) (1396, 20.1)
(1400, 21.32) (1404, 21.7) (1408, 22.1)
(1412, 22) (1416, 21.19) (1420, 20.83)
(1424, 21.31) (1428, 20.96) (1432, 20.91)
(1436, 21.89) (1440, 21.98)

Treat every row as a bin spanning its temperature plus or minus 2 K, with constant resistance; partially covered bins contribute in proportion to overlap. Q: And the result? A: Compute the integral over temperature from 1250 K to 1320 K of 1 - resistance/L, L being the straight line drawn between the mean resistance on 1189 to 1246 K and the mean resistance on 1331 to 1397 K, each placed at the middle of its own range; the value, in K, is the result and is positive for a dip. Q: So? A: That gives 8.5 K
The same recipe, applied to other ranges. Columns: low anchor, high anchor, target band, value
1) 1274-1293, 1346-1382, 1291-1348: 5.0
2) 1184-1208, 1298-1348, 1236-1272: 9.7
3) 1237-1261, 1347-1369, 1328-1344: 0.9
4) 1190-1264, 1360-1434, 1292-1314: 2.5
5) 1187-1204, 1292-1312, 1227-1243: 1.9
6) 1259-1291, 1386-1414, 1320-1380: 0.3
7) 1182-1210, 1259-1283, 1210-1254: 4.6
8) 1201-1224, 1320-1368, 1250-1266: 5.3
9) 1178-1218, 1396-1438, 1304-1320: 1.4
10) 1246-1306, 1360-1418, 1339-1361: -2.3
